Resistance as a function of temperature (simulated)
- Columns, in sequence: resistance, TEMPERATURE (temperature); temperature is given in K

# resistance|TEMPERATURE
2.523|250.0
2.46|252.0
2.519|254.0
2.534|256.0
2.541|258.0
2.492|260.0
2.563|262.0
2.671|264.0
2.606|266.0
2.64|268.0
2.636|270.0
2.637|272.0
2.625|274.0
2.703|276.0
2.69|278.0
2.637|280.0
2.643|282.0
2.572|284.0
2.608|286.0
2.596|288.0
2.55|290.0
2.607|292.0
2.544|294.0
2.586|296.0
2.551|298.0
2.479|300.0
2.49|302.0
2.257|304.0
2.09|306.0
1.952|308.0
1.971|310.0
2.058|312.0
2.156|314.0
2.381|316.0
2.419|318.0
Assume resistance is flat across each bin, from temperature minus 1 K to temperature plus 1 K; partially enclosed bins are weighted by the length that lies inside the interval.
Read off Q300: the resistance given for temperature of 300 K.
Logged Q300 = 2.479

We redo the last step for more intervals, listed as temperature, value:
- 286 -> 2.608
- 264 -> 2.671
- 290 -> 2.55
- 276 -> 2.703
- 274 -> 2.625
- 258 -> 2.541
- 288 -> 2.596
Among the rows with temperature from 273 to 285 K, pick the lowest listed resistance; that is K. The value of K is 2.572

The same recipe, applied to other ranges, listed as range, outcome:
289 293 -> 2.55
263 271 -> 2.606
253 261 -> 2.492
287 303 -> 2.479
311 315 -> 2.058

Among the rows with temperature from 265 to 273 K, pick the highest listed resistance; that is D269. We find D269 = 2.64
